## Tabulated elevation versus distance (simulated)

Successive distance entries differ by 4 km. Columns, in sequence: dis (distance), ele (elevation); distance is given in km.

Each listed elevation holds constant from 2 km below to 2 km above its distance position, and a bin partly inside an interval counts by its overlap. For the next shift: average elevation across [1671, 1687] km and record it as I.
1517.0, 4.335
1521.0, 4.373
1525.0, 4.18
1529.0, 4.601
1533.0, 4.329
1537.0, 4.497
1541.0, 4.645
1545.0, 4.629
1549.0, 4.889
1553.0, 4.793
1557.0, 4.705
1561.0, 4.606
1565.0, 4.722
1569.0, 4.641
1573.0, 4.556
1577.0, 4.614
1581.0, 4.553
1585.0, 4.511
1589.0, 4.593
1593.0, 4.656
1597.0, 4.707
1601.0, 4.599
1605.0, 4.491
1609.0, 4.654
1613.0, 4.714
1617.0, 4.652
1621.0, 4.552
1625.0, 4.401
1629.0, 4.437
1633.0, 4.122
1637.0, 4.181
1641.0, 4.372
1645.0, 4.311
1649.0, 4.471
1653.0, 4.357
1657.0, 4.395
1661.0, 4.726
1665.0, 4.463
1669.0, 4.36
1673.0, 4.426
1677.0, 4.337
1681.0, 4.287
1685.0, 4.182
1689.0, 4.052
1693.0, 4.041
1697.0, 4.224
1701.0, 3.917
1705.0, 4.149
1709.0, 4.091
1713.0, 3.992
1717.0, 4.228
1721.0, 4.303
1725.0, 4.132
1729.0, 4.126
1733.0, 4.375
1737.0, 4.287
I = 4.31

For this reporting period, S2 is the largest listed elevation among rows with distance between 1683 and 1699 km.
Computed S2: 4.224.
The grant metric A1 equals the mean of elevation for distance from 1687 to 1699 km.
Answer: 4.11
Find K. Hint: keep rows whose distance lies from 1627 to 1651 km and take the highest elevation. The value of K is 4.471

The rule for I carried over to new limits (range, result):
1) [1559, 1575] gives 4.63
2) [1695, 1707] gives 4.1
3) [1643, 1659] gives 4.38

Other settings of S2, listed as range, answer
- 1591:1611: 4.707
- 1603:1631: 4.714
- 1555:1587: 4.722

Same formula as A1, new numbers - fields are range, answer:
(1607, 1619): 4.67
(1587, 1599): 4.65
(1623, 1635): 4.32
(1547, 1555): 4.84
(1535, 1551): 4.67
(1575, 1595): 4.59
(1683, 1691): 4.12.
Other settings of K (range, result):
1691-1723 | 4.303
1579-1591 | 4.593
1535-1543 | 4.645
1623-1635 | 4.437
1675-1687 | 4.337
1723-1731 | 4.132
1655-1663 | 4.726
